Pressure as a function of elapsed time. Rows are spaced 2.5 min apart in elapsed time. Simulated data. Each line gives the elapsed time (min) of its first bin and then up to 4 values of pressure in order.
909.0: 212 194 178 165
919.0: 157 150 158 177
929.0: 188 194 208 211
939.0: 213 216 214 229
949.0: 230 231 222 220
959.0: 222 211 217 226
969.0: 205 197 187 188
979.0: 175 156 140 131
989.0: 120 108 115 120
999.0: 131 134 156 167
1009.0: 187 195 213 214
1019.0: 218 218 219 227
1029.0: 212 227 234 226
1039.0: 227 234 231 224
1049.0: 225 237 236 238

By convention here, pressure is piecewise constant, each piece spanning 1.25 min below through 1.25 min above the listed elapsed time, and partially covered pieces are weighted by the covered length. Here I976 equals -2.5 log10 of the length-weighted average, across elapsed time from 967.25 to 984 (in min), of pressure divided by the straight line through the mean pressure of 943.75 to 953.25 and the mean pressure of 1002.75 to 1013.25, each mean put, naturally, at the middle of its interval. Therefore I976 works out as 0.13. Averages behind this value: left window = 227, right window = 178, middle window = 183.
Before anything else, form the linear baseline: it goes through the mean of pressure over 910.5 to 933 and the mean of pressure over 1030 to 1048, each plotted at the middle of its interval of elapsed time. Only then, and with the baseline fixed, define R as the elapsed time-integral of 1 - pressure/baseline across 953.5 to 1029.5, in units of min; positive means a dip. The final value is 8.9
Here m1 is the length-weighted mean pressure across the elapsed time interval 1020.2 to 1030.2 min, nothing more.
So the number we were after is 219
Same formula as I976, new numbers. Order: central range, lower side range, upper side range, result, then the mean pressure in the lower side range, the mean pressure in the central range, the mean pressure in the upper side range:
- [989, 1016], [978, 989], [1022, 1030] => 0.18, 146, 153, 219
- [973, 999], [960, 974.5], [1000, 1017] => 0.34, 208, 143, 179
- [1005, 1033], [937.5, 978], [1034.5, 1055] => 0.08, 214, 209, 230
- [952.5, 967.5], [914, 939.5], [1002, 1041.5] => -0.15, 181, 220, 209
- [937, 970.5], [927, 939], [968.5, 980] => -0.13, 200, 219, 190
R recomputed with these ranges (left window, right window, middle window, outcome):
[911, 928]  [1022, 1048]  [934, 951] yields -3.7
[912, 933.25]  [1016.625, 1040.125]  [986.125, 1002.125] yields 6.6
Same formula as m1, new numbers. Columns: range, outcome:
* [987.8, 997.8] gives 116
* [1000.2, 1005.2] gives 145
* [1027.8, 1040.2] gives 225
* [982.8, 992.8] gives 125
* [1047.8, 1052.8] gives 231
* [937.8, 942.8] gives 215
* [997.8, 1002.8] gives 133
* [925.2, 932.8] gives 186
